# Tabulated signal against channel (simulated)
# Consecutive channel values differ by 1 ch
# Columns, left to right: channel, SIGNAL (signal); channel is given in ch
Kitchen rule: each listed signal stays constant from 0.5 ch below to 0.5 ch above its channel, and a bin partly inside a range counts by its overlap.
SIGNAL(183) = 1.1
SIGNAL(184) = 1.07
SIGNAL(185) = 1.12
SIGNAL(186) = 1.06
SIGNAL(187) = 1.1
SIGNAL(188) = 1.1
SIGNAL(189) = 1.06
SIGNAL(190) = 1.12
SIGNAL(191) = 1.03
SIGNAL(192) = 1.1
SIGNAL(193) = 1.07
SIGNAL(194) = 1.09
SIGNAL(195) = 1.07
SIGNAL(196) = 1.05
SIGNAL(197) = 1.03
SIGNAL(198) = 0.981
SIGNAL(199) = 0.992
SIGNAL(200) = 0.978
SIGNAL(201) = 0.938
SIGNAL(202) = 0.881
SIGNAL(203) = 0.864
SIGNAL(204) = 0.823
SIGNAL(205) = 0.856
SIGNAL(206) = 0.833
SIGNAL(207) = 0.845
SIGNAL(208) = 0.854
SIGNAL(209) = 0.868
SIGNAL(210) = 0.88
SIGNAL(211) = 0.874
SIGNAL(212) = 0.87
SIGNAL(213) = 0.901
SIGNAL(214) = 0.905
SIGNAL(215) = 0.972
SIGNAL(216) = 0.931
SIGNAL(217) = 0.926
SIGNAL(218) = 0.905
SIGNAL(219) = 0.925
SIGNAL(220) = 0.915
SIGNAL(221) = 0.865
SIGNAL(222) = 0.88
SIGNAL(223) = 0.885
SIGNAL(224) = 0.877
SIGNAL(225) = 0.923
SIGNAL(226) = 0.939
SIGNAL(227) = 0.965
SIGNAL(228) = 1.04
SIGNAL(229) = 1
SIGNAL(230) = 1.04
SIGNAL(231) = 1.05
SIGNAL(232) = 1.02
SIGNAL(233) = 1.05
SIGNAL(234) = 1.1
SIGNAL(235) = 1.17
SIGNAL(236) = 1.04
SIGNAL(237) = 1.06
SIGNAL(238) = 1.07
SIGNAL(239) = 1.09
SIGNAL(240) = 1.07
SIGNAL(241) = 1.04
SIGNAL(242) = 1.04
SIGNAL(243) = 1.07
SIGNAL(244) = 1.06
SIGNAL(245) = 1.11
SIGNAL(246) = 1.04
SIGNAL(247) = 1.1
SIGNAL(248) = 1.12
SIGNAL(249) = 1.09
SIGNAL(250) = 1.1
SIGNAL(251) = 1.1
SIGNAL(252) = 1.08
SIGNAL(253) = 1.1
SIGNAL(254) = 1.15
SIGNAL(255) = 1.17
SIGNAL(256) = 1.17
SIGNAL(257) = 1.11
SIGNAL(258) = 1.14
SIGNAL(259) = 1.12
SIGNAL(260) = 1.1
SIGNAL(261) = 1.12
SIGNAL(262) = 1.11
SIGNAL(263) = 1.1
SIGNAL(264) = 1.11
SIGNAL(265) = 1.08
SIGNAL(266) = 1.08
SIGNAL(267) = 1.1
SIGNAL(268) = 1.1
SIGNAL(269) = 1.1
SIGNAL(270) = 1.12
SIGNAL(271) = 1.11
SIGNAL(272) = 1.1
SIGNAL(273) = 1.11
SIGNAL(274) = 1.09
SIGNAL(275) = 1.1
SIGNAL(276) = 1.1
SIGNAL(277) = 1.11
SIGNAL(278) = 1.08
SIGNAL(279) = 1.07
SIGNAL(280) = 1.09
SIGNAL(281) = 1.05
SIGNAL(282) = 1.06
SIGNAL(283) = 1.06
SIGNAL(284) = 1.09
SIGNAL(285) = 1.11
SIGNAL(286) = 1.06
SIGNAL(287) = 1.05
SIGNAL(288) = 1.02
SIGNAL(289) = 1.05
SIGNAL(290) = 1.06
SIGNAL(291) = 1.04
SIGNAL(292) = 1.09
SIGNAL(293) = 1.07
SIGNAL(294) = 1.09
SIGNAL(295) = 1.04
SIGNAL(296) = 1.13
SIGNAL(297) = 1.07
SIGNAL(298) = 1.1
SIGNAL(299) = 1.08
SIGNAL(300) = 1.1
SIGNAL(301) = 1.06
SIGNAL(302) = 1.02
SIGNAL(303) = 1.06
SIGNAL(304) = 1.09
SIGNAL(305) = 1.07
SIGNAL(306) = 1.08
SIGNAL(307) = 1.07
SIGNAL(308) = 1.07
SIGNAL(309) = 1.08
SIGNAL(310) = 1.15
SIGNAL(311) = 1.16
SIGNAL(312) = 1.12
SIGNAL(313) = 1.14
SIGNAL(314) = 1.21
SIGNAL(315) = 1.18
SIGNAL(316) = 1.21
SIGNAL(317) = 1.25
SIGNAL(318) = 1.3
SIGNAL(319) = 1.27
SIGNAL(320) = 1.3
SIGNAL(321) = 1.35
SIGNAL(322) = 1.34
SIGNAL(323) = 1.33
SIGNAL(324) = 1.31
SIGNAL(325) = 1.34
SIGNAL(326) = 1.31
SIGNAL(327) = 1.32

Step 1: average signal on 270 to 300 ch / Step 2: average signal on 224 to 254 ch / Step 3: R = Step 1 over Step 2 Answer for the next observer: 1.02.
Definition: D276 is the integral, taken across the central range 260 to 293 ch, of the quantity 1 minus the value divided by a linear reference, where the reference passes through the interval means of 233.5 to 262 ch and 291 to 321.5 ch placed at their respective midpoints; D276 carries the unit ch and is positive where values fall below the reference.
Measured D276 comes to 0.9 ch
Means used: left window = 1.1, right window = 1.13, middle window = 1.09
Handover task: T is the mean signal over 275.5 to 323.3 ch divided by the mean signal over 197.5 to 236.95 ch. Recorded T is 1.19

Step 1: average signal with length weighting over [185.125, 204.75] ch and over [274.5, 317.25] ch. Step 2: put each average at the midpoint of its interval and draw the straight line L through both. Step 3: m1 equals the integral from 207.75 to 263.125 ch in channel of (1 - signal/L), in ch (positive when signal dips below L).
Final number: 1.4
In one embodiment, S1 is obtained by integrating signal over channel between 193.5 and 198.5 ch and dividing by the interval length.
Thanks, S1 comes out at 1.04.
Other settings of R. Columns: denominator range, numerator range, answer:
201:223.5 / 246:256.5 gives 1.26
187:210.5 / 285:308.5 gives 1.10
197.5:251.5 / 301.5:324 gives 1.21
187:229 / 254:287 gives 1.16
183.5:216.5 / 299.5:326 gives 1.21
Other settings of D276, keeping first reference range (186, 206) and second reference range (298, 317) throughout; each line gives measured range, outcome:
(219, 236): 0.86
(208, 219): 1.28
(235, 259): -0.93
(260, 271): -0.32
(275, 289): 0.18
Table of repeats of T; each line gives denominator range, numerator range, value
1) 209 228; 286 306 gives 1.17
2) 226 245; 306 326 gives 1.16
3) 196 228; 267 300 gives 1.19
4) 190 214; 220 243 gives 1.07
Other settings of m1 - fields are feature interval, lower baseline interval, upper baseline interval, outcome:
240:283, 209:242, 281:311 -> -3.0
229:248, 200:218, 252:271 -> -1.0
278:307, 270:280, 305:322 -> 1.7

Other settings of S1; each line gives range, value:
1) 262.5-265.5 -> 1.1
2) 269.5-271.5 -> 1.12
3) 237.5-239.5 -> 1.08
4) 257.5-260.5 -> 1.12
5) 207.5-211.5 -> 0.869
